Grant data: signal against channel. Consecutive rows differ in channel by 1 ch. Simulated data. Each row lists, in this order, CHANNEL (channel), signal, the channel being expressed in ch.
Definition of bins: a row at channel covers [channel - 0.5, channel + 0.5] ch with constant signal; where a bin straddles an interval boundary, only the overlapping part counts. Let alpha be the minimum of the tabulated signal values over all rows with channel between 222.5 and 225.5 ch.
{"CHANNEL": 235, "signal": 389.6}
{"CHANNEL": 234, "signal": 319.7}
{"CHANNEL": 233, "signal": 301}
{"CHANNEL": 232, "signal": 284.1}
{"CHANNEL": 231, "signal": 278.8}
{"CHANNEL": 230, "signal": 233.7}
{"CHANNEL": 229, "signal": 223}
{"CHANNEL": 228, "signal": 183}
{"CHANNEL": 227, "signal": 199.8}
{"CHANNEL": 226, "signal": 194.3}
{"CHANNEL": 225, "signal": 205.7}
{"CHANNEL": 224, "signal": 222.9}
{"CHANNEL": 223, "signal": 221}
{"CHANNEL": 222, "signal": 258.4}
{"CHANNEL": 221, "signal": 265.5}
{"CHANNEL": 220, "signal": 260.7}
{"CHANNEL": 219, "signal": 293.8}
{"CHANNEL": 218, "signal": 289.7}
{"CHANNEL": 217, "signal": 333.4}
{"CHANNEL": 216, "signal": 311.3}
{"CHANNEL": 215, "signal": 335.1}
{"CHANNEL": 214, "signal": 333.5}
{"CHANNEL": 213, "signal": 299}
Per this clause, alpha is 205.7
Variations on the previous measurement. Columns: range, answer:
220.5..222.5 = 258.4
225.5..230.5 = 183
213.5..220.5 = 260.7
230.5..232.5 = 278.8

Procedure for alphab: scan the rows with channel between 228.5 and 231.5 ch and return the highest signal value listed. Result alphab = 278.8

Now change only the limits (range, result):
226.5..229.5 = 223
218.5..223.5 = 293.8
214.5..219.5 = 335.1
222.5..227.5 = 222.9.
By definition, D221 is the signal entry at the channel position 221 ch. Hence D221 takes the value 265.5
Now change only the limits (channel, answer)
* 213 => 299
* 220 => 260.7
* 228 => 183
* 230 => 233.7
